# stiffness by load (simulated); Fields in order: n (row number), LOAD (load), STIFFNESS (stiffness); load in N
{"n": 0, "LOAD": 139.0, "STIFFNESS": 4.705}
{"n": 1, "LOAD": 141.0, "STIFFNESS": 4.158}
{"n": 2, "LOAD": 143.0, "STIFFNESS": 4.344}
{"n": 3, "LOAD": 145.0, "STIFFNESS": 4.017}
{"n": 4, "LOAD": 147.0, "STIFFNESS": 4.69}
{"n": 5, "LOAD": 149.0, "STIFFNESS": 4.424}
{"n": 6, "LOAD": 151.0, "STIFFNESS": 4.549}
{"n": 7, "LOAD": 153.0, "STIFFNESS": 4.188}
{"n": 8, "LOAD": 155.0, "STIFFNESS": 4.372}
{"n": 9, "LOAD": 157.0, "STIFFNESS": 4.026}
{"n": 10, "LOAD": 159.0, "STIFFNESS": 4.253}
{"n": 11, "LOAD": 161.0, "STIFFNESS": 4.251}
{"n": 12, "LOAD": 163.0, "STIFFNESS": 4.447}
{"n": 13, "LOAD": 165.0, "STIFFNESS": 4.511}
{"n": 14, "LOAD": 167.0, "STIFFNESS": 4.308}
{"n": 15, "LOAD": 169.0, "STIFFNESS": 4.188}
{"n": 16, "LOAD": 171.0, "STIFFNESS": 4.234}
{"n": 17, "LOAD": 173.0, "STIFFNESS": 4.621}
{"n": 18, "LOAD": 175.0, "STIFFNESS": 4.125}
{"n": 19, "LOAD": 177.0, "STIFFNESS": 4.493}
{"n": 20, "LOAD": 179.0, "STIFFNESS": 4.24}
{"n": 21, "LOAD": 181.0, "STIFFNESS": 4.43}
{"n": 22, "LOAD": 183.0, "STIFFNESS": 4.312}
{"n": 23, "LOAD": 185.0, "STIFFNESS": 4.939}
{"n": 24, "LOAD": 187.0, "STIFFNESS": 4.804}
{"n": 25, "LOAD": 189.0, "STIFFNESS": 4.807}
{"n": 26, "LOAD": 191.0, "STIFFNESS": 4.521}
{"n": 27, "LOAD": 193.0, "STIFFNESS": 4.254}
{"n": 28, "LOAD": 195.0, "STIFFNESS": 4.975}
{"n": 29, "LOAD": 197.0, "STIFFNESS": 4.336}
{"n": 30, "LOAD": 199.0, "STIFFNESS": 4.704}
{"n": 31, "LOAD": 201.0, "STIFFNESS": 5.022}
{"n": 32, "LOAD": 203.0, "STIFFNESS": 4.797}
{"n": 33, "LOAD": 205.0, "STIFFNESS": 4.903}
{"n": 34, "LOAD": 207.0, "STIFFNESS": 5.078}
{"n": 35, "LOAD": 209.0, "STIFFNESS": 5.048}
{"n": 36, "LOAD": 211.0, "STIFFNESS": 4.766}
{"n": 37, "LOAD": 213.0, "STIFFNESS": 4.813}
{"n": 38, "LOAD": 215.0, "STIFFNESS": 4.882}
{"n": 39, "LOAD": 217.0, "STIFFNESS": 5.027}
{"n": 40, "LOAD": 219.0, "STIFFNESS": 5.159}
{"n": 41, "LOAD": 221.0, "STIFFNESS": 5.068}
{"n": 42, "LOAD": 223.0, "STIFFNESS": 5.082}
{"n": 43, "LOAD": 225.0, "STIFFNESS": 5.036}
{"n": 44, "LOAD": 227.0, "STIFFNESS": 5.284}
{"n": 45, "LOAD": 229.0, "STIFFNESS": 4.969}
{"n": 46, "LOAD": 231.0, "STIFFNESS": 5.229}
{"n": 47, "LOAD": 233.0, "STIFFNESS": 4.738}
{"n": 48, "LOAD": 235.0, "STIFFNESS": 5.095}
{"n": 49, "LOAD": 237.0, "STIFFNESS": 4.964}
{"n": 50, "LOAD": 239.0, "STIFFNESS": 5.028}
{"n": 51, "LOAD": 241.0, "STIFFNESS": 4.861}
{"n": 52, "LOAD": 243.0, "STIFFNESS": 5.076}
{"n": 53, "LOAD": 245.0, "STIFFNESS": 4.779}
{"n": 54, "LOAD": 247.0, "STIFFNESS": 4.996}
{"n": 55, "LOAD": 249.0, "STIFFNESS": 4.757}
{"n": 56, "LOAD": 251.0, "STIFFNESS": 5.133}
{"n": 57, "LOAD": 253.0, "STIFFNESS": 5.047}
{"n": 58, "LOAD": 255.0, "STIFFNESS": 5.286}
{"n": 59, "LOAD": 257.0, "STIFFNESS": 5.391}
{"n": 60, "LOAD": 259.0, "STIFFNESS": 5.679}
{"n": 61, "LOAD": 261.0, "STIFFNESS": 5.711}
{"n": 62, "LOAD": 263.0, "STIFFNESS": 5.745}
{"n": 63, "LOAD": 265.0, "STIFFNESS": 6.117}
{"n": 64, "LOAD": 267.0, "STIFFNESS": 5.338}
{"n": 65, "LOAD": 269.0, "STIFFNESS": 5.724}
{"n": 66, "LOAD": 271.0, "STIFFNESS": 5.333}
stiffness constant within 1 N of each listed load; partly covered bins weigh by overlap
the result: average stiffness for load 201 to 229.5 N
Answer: 5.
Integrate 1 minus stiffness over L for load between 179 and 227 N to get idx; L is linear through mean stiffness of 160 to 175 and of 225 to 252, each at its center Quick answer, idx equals -1.43 N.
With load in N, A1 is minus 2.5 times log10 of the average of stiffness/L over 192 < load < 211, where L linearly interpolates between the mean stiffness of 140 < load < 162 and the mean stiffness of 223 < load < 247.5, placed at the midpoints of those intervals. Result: -0.01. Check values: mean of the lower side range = 4.3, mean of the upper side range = 5.01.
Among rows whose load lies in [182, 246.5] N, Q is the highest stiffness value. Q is 5.284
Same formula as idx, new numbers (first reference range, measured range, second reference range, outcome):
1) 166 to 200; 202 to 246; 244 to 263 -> -0.6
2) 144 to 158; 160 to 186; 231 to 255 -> 0.5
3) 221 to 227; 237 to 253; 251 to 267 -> 1.2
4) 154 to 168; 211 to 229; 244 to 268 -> -0.3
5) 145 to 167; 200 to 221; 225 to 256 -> -0.8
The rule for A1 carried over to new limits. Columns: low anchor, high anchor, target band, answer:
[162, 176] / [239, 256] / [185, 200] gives -0.03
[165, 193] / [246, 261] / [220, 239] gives -0.02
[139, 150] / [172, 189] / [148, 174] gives 0.02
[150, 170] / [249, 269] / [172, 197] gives 0.01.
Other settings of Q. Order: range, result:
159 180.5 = 4.621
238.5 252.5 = 5.133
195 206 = 5.022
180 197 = 4.975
